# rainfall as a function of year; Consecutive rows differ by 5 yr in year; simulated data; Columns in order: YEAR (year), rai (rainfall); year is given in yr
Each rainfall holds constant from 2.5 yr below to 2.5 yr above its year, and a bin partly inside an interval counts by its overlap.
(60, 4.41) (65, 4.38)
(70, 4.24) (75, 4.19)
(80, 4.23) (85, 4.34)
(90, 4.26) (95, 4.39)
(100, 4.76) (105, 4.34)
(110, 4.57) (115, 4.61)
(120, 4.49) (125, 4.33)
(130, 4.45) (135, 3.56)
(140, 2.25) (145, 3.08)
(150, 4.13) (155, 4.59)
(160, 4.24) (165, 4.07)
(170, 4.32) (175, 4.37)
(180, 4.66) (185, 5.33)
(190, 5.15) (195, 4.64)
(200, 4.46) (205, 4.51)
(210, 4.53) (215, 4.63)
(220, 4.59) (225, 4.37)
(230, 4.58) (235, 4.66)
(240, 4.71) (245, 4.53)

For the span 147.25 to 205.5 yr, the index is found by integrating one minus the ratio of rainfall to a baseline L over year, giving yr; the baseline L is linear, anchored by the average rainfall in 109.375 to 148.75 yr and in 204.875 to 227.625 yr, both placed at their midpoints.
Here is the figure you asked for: -4.04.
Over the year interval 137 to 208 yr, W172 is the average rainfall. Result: 4.27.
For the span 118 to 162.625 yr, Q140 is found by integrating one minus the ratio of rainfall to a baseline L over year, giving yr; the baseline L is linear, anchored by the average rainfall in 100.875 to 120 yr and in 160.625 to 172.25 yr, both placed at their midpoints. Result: 4.7 yr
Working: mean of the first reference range 4.53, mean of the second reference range 4.2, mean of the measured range 3.9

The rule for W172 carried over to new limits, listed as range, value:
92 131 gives 4.49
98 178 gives 4.13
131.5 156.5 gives 3.52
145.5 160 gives 4.16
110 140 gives 4.14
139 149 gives 2.95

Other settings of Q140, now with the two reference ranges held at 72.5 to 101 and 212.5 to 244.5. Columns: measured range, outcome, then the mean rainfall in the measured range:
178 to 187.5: -1.1 yr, 5.01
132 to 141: 2.7 yr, 3.1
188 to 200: -0.7 yr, 4.79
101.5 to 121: -0.6 yr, 4.52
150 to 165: 0.5 yr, 4.31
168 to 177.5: 0.3 yr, 4.35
